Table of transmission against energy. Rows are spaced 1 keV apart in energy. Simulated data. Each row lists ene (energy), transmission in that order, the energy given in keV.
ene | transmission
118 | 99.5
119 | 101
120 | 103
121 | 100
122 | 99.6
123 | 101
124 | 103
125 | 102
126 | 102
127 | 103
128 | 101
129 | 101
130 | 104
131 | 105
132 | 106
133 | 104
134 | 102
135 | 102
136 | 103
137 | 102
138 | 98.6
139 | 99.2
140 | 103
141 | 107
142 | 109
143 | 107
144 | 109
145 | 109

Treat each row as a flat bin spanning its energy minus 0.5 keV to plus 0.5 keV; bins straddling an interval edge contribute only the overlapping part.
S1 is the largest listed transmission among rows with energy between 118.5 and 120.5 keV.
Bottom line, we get 103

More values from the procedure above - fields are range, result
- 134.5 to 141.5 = 107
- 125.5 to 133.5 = 106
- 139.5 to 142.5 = 109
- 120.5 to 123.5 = 101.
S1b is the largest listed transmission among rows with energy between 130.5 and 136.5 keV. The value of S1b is 106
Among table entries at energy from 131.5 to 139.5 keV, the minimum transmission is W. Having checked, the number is 98.6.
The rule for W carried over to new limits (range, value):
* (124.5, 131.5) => 101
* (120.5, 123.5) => 99.6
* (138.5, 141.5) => 99.2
